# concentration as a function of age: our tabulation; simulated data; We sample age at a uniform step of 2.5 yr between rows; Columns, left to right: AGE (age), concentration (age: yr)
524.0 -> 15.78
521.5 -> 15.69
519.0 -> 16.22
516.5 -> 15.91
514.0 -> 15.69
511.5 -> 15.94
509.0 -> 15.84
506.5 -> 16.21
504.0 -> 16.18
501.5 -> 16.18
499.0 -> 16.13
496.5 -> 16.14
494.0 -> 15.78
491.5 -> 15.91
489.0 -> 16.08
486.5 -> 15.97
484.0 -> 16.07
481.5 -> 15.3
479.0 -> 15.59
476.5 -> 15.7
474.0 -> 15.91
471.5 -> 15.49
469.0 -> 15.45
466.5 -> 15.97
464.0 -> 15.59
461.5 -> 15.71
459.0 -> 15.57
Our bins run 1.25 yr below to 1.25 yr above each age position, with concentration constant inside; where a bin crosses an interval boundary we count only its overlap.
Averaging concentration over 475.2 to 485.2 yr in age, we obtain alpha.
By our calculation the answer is 15.7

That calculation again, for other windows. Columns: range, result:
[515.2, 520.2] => 16.1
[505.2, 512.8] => 16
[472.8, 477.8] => 15.8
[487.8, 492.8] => 16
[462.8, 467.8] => 15.8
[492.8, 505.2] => 16.1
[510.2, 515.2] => 15.8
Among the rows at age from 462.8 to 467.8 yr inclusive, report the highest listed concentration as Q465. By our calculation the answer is 15.97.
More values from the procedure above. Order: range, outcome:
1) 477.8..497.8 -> 16.14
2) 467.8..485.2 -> 16.07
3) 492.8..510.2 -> 16.21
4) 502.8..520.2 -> 16.22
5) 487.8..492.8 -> 16.08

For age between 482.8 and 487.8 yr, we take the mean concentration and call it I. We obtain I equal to 16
